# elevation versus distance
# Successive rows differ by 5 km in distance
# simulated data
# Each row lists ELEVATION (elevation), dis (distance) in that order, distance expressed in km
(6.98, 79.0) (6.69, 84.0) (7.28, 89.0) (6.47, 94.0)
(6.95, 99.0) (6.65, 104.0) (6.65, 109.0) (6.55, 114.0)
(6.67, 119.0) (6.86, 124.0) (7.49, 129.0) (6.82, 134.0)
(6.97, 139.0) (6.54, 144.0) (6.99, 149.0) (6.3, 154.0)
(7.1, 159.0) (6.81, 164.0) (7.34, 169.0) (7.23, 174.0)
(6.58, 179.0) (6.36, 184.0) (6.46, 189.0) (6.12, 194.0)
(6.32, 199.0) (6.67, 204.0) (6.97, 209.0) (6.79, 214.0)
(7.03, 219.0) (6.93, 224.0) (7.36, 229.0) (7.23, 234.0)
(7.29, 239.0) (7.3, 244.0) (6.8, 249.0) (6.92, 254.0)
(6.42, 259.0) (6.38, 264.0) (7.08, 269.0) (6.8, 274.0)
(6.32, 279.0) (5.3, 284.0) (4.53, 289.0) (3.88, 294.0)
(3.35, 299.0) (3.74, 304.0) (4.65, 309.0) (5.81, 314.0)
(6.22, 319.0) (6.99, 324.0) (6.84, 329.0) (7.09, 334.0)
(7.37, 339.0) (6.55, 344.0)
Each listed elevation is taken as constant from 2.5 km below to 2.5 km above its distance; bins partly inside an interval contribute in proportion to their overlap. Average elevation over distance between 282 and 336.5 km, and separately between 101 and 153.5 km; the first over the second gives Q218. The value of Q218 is 0.8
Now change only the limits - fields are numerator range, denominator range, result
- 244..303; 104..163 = 0.85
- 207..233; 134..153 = 1.04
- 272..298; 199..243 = 0.75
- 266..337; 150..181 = 0.82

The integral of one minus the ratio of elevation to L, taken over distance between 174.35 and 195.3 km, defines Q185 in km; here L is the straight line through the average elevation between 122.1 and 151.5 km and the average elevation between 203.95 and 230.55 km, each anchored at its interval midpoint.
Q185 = 1.44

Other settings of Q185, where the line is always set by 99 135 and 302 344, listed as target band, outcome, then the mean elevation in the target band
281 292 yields 2.3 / 4.93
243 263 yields -1.3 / 6.79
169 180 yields -0.7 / 7.05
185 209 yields 0.4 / 6.45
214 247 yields -3.6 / 7.15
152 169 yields -0.4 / 6.84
